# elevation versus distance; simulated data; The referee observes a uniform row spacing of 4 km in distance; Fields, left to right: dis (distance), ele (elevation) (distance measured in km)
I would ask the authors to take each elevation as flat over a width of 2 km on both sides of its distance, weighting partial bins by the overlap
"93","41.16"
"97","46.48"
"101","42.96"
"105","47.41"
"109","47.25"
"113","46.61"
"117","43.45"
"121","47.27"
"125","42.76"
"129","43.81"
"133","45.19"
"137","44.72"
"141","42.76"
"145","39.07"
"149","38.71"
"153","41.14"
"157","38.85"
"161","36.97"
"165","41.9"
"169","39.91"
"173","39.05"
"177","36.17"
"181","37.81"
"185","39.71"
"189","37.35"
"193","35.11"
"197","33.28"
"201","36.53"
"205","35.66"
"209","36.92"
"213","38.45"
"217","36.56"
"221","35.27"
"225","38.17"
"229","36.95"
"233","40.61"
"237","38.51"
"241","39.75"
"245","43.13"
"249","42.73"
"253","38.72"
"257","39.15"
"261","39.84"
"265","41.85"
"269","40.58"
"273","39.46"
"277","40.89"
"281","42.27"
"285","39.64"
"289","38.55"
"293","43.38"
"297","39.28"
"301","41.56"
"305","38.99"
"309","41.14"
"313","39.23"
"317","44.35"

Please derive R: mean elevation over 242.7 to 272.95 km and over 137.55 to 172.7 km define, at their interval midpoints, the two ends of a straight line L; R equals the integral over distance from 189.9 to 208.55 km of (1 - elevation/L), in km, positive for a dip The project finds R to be 2.3 km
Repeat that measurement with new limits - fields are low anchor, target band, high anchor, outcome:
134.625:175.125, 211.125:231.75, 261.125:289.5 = 1.7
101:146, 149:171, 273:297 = 2.0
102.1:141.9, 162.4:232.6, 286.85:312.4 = 9.3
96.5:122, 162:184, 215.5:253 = 1.8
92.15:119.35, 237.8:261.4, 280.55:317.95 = 0.8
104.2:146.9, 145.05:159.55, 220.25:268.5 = 1.3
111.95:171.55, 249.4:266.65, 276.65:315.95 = 0.4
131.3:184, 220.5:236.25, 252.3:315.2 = 0.9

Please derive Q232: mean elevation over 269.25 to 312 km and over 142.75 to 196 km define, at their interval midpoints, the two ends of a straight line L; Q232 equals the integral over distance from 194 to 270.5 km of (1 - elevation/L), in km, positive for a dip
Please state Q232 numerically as 2.0 km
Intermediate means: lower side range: 38.5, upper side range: 40.5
